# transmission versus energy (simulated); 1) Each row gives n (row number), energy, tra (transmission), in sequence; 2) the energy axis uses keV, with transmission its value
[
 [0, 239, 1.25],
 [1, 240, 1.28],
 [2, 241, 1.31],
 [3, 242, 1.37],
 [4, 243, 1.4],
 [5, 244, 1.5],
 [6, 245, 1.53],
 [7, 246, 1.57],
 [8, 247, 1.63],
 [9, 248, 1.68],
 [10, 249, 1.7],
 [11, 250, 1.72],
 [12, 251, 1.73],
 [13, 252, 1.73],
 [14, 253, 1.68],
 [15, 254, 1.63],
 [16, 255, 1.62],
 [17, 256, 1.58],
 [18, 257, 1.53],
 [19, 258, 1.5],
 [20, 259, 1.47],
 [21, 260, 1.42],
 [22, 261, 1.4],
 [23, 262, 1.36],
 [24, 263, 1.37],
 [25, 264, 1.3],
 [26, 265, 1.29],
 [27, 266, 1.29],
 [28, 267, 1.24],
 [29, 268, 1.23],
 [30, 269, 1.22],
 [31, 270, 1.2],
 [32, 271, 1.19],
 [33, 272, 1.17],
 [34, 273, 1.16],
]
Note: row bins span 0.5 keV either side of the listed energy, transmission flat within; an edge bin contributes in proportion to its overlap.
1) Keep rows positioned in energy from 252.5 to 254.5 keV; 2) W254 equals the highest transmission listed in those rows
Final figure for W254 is 1.68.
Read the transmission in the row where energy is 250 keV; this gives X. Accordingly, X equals 1.72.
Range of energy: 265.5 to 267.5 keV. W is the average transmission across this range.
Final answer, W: 1.27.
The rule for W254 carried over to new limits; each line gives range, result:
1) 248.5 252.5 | 1.73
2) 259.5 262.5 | 1.42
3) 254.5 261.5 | 1.62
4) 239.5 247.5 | 1.63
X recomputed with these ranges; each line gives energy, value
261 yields 1.4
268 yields 1.23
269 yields 1.22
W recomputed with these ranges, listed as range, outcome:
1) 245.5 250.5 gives 1.66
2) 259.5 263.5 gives 1.39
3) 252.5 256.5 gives 1.63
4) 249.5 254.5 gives 1.7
